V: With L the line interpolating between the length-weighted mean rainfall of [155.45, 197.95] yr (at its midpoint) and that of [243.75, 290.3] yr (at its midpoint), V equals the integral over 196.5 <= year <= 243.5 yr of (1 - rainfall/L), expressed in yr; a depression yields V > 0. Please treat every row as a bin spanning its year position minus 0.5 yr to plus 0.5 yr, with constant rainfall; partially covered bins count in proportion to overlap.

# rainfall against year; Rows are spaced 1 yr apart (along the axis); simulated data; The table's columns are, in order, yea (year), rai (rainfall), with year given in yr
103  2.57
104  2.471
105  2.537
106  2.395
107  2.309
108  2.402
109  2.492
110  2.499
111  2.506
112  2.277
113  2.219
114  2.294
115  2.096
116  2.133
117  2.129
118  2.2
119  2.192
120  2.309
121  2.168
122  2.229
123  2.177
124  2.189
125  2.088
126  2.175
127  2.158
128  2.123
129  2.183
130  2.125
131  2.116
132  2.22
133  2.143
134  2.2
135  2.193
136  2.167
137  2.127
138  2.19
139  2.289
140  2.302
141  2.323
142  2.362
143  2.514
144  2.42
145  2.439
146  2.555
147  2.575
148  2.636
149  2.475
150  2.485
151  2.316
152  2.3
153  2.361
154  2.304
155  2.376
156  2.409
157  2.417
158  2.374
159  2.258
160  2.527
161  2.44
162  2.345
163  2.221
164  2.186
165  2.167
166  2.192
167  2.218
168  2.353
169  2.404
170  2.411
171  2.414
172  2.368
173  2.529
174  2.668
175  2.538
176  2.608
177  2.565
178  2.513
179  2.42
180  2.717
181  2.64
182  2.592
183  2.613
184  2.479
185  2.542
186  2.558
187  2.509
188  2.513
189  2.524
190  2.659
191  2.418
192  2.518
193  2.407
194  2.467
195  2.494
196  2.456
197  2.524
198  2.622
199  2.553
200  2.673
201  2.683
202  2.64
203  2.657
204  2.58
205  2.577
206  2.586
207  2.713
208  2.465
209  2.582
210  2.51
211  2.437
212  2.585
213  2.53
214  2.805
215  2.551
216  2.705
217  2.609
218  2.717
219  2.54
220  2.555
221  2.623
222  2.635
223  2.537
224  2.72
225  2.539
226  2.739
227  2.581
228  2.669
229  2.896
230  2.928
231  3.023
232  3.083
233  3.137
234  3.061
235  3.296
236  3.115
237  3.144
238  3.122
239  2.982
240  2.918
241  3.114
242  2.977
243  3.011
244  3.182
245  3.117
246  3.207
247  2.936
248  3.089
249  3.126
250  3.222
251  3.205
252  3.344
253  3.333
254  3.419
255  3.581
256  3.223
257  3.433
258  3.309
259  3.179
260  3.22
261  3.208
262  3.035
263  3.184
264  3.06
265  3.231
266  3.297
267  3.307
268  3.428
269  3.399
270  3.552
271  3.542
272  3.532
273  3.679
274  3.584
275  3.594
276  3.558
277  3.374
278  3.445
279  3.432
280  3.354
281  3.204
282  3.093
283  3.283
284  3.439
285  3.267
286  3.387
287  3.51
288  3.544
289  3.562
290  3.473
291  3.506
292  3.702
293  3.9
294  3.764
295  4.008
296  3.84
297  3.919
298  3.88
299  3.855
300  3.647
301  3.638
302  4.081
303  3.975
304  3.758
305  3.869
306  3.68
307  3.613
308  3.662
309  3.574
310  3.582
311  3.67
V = 2.1 yr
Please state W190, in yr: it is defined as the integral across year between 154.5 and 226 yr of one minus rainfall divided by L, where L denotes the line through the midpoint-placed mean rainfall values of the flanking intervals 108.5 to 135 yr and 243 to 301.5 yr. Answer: 6.30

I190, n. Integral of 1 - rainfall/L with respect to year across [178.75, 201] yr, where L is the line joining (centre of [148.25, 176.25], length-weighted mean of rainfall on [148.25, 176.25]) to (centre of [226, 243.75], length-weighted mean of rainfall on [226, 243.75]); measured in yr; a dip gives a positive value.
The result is 0.59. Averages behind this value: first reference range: 2.38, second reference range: 3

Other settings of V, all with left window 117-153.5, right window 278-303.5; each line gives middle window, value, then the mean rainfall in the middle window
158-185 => 1.6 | 2.44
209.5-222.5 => 1.6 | 2.6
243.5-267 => 0.6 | 3.23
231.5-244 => 0.3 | 3.08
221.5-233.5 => 1.1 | 2.79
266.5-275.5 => -0.2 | 3.51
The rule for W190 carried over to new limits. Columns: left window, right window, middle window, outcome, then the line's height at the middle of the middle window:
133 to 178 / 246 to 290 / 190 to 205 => 1.00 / 2.74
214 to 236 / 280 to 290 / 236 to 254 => -0.92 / 2.98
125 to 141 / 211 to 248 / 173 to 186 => -0.34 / 2.51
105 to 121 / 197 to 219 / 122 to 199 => 2.11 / 2.45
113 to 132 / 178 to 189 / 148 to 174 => 0.51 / 2.41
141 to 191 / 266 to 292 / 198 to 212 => 1.01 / 2.79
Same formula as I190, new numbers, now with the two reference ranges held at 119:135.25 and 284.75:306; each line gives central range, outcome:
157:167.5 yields 0.8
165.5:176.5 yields 0.6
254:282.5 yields 0.9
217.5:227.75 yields 1.5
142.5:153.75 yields -0.4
